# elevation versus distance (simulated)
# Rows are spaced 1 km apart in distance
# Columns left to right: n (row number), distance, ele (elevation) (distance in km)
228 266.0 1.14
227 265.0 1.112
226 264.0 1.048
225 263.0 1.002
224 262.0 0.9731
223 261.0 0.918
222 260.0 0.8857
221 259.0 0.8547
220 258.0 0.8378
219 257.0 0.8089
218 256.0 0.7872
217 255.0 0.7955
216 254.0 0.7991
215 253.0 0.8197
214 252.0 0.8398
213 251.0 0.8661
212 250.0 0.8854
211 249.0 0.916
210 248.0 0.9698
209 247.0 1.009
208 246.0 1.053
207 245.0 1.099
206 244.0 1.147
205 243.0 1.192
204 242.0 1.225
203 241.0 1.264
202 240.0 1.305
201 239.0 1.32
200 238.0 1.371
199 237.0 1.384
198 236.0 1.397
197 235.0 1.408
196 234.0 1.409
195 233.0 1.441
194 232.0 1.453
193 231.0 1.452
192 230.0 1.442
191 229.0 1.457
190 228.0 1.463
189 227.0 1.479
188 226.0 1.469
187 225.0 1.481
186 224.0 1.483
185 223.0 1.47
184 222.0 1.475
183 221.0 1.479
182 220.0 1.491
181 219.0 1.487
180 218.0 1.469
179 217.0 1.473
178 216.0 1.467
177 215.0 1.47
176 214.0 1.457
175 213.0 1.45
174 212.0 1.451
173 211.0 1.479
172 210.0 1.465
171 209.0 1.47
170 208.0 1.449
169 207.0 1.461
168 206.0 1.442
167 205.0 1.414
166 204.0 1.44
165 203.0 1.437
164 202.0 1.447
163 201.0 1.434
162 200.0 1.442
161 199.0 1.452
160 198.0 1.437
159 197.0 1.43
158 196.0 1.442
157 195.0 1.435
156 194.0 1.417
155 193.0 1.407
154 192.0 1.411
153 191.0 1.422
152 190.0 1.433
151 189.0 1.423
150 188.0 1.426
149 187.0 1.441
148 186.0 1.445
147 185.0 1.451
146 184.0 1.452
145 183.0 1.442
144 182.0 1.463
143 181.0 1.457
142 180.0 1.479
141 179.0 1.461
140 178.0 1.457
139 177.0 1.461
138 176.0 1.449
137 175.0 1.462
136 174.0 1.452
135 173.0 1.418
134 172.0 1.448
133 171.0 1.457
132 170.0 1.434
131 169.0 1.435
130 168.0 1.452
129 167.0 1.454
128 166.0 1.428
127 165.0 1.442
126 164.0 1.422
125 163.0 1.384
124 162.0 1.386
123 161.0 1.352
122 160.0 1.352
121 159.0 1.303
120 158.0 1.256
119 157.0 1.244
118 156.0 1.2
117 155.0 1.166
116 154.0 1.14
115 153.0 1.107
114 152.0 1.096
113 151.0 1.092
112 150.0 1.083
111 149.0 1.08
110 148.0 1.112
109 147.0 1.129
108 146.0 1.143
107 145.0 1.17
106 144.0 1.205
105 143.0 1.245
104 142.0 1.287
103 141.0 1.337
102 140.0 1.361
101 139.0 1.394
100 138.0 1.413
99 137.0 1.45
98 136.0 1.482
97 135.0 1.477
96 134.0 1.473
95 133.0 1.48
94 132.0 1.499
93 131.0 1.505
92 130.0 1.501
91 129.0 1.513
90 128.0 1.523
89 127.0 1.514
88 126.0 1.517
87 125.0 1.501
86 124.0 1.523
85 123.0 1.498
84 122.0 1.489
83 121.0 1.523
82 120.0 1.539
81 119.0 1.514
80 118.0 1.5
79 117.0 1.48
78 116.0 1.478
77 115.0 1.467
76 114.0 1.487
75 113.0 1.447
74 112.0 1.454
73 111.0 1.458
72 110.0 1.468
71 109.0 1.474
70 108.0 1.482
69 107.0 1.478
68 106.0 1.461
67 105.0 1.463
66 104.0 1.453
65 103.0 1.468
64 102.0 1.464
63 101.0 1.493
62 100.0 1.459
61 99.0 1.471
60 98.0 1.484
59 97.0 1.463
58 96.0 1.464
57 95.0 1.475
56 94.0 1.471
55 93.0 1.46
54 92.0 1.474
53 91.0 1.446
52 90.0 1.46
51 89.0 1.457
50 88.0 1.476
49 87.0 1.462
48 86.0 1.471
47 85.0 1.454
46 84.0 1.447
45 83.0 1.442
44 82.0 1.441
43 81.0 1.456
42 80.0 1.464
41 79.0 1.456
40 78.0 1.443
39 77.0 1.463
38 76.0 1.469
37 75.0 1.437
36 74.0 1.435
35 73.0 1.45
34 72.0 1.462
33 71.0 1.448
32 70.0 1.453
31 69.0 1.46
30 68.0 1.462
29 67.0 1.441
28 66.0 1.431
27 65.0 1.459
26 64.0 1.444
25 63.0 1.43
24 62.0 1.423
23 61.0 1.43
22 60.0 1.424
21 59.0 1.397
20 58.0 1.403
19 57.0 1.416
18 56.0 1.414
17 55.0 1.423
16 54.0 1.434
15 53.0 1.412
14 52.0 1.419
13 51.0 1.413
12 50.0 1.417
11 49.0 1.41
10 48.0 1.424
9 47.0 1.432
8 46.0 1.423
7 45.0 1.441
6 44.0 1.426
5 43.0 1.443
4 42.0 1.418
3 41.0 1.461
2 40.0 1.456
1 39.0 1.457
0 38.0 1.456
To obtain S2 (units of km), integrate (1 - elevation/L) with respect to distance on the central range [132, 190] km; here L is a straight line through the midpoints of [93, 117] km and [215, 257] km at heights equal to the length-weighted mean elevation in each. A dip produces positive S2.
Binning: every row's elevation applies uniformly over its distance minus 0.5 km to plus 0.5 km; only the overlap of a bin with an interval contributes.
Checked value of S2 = 1.0 km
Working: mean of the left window 1.47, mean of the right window 1.26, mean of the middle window 1.35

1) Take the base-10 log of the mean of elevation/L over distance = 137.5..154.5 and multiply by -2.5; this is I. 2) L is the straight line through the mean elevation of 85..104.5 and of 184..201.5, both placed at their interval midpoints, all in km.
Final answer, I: 0.205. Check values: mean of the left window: 1.47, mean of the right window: 1.43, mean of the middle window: 1.2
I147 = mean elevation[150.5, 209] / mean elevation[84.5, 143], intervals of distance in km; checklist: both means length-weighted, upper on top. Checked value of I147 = 0.95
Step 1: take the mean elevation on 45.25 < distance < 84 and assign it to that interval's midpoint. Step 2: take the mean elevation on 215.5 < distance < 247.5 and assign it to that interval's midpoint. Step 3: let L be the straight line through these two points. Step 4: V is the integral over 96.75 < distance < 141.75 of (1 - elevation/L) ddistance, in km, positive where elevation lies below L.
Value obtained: -1.8 km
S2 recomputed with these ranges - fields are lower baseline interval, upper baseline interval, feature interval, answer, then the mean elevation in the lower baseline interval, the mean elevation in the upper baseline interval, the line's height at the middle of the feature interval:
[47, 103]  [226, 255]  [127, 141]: -1.1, 1.45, 1.21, 1.36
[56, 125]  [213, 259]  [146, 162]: 2.1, 1.46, 1.25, 1.37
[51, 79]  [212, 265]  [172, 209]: -4.7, 1.44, 1.22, 1.28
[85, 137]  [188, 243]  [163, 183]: 0.1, 1.48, 1.43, 1.45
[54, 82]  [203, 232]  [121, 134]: -0.5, 1.44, 1.46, 1.45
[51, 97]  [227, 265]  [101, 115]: -0.9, 1.45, 1.12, 1.38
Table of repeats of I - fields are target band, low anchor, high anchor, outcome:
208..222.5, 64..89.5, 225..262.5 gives -0.22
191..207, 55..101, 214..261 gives -0.12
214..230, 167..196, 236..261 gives -0.23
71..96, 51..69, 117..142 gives -0.01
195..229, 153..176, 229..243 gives -0.07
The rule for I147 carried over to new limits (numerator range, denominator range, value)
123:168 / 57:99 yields 0.92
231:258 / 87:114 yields 0.76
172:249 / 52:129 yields 0.96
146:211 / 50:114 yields 0.95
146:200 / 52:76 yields 0.95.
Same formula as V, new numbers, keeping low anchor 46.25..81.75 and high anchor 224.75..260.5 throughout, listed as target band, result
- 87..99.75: -0.7 km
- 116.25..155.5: -1.0 km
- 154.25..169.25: -0.7 km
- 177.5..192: -2.3 km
